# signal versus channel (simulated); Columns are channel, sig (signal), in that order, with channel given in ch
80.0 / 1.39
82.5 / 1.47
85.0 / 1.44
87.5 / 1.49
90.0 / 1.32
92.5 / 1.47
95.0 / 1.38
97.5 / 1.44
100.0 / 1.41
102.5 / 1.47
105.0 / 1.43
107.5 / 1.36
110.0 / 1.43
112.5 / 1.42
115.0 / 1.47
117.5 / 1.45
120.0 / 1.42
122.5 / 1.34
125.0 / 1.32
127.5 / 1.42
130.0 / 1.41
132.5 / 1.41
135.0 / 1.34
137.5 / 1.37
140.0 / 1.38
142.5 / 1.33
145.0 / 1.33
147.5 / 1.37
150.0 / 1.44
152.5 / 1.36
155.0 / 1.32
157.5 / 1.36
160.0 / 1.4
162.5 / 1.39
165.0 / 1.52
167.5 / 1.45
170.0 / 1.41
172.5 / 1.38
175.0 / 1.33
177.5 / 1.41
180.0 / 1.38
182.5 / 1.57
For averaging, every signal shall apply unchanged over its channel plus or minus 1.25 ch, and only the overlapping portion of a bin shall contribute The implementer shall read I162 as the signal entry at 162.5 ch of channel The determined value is 1.39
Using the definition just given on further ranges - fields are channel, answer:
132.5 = 1.41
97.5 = 1.44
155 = 1.32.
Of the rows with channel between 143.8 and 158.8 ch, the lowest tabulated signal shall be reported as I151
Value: 1.32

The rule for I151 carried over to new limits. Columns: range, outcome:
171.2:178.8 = 1.33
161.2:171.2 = 1.39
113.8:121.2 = 1.42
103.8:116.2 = 1.36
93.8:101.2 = 1.38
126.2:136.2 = 1.34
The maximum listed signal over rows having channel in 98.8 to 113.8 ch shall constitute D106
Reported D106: 1.47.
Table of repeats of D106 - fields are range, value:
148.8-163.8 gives 1.44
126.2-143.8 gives 1.42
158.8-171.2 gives 1.52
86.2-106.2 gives 1.49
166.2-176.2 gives 1.45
